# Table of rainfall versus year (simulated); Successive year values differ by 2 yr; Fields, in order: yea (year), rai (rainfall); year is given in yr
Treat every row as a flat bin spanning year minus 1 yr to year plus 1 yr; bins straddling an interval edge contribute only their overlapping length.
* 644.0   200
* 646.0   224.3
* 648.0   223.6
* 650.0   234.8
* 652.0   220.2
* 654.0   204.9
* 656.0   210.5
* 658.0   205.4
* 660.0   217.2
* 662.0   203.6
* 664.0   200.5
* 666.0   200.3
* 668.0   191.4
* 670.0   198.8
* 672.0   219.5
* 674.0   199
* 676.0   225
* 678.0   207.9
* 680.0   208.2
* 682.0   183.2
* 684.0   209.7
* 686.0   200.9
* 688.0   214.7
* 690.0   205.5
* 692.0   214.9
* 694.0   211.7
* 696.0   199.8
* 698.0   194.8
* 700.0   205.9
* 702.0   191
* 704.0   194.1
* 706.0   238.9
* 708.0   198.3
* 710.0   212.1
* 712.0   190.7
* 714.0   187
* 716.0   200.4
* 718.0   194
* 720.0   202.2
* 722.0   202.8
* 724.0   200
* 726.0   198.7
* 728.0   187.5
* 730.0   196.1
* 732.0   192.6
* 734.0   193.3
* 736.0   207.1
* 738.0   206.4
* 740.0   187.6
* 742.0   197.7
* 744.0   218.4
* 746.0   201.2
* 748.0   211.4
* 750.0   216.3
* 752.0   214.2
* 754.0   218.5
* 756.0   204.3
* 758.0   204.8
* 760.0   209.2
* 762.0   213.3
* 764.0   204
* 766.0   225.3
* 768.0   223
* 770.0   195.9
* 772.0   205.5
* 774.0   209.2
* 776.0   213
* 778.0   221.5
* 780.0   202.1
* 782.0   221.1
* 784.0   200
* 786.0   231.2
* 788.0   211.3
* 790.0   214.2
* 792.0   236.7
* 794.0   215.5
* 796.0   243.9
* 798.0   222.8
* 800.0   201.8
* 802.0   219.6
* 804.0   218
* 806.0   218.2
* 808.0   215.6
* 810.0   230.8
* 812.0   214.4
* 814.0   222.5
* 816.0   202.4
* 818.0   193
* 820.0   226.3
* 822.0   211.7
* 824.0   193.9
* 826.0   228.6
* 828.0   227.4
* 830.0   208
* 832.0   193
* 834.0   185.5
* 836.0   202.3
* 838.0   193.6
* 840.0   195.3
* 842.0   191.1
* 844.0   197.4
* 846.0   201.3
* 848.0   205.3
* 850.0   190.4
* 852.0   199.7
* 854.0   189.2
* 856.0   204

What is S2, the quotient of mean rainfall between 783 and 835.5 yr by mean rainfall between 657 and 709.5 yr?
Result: 1.05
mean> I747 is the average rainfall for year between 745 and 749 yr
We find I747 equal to 206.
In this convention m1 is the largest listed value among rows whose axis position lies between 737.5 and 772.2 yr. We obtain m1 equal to 225.3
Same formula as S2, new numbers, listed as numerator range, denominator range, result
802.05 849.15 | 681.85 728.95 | 1.03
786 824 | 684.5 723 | 1.07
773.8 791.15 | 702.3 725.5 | 1.06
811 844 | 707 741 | 1.04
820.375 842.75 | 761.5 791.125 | 0.96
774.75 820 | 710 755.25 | 1.08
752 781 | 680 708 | 1.03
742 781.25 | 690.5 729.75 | 1.05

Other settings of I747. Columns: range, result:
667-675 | 202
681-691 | 203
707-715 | 197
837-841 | 194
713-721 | 196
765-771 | 215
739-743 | 193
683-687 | 205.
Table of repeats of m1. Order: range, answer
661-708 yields 238.9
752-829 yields 243.9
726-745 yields 218.4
